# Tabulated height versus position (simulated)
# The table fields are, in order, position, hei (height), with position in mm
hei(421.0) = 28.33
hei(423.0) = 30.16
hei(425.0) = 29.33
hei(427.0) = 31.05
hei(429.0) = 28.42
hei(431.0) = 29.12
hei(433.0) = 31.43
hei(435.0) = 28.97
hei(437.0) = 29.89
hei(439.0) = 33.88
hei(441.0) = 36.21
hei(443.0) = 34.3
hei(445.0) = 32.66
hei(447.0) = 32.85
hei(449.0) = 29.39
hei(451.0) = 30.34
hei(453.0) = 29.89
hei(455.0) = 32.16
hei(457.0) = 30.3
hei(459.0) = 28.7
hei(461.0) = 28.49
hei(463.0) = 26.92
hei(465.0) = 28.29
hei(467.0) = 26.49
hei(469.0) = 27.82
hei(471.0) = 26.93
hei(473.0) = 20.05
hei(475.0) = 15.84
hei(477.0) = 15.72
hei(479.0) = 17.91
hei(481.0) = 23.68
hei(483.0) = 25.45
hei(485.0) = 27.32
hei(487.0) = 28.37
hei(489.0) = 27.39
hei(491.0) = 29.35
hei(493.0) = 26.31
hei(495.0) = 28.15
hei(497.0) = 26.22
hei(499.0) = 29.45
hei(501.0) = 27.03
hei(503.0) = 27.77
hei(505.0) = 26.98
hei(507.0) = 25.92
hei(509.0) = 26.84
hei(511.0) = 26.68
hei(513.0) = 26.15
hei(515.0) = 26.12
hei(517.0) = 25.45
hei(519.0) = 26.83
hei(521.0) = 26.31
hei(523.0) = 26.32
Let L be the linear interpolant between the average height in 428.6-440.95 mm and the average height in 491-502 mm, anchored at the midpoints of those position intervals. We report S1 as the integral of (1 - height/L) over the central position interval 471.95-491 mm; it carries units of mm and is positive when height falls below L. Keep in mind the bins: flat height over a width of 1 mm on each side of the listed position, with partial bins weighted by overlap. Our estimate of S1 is 3.7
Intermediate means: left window 30.8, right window 27.6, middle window 22.8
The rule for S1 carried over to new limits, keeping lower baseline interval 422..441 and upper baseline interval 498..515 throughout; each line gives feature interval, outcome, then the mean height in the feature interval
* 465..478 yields 2.8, 22.6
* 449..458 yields -0.3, 30.5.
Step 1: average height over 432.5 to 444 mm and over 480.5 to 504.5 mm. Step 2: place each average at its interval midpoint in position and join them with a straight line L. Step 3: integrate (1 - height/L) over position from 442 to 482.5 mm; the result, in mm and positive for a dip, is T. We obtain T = 4.56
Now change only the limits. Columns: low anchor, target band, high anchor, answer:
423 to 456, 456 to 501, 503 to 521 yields 4.6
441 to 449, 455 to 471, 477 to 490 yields 0.4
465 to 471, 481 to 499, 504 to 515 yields -0.2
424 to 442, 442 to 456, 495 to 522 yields -0.7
